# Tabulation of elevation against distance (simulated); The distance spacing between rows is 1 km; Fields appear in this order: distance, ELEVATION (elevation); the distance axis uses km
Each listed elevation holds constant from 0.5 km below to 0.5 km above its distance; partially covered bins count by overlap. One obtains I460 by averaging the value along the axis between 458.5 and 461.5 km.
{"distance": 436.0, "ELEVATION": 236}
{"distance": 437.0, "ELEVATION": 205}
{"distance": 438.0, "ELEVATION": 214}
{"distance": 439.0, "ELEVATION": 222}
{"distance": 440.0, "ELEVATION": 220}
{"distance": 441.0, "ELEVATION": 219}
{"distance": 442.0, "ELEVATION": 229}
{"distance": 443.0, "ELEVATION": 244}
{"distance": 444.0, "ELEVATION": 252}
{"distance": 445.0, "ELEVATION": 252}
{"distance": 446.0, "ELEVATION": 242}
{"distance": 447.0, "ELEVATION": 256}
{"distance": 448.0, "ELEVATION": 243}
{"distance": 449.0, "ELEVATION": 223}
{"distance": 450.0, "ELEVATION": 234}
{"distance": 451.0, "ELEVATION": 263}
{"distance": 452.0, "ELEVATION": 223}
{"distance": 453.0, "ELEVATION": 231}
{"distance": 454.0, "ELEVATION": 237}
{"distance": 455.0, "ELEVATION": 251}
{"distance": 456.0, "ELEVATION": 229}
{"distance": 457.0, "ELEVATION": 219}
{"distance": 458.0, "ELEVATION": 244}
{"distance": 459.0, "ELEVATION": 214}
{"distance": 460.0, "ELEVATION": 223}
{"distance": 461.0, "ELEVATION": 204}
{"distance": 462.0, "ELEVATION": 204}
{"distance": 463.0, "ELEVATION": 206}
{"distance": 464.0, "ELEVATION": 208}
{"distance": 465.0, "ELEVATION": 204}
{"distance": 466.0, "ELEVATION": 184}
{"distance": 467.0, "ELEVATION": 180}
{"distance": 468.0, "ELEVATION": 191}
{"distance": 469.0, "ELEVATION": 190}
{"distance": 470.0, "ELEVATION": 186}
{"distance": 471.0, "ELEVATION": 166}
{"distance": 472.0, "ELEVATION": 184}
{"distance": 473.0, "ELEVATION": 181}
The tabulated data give 214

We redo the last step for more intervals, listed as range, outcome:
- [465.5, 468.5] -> 185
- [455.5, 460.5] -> 226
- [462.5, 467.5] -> 196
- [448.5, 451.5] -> 240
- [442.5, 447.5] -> 249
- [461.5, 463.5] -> 205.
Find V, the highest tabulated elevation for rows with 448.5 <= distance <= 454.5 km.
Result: 263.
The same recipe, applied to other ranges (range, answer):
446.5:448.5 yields 256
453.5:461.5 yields 251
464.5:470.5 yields 204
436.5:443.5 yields 244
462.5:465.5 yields 208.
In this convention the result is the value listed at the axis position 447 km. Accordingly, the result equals 256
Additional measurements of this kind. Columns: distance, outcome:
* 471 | 166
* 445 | 252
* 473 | 181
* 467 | 180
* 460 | 223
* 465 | 204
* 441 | 219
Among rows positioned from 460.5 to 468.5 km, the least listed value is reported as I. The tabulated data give 180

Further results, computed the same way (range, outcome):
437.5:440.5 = 214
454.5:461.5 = 204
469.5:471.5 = 166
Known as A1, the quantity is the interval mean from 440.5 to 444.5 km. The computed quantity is 236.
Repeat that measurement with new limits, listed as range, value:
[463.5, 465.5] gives 206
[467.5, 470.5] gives 189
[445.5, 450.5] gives 240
